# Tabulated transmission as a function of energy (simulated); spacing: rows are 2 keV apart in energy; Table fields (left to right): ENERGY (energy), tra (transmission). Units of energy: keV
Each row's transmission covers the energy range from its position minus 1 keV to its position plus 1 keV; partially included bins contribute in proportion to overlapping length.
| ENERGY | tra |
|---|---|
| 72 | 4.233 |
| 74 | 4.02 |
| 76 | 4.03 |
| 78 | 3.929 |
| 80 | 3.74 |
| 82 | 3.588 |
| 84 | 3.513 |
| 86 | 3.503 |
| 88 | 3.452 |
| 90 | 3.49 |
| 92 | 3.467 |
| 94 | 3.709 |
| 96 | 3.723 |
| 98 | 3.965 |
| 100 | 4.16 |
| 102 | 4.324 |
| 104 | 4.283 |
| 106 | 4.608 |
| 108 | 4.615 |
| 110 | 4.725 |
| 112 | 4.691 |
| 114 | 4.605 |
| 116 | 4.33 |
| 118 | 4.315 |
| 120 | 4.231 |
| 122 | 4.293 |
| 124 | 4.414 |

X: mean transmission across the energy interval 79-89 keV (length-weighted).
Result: 3.56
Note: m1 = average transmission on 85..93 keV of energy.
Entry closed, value 3.48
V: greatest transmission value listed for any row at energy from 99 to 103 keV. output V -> 4.324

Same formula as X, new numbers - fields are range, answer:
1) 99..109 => 4.4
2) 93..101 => 3.89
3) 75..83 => 3.82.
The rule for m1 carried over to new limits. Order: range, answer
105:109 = 4.61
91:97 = 3.63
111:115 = 4.65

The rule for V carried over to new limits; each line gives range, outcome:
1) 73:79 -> 4.03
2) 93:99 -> 3.965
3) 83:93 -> 3.513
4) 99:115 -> 4.725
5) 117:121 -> 4.315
